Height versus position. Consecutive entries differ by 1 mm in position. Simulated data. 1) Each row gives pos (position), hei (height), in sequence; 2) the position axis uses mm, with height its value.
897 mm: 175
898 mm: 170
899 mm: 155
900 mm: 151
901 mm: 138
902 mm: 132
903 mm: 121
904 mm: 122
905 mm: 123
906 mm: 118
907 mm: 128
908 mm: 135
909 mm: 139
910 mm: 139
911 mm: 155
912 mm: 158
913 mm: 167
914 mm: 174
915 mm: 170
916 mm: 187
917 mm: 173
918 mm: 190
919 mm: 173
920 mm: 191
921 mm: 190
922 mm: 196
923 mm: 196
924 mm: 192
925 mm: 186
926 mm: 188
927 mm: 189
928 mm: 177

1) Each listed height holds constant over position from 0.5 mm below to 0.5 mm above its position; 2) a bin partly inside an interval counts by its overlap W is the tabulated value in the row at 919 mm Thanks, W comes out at 173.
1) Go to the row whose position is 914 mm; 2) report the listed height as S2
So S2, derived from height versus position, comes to 174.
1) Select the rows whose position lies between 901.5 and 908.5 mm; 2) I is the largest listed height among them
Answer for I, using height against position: 135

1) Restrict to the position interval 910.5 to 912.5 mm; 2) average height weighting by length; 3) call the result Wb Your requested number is 156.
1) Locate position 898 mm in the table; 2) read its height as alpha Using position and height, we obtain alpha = 170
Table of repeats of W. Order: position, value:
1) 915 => 170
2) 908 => 135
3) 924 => 192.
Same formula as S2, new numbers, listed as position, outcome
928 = 177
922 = 196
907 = 128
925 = 186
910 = 139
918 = 190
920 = 191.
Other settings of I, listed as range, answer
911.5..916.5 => 187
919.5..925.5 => 196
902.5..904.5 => 122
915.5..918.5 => 190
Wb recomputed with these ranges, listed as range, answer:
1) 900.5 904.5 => 128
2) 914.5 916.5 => 178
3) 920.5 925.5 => 192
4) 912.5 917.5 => 174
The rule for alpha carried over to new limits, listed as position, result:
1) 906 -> 118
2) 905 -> 123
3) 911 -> 155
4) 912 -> 158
